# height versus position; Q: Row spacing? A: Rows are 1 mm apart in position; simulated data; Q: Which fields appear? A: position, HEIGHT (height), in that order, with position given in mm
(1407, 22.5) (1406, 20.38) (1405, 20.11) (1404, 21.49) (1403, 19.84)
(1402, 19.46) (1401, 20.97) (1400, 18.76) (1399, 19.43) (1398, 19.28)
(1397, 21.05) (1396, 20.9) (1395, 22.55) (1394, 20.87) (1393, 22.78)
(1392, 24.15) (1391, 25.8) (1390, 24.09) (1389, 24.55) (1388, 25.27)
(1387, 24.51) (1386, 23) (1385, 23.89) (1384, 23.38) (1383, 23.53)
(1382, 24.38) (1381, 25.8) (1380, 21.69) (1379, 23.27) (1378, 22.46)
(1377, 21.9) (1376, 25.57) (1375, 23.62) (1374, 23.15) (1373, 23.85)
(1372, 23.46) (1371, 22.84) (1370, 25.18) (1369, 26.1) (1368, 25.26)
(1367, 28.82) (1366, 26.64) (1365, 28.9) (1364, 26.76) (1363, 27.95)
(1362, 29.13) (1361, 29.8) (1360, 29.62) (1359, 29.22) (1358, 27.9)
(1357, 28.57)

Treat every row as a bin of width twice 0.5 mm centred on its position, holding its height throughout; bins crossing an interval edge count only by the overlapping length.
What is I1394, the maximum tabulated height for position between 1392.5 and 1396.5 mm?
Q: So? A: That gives 22.78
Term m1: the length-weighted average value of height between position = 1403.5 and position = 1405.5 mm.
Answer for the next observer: 20.8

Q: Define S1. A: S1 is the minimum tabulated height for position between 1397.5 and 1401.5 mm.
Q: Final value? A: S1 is 18.76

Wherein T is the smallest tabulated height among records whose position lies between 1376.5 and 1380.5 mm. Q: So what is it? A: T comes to 21.69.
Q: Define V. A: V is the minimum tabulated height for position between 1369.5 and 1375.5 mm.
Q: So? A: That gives 22.84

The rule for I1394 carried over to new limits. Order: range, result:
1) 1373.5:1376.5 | 25.57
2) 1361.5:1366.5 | 29.13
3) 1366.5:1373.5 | 28.82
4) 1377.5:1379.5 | 23.27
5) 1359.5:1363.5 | 29.8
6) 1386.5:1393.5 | 25.8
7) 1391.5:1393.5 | 24.15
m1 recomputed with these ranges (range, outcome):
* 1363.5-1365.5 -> 27.8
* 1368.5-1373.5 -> 24.3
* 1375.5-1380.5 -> 23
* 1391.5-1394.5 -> 22.6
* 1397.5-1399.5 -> 19.4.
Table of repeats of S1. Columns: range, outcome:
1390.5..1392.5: 24.15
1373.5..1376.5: 23.15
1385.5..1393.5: 22.78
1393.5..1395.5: 20.87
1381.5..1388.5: 23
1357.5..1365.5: 26.76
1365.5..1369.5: 25.26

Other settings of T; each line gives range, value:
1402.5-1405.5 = 19.84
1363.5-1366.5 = 26.64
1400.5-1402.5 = 19.46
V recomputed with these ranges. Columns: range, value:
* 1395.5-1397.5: 20.9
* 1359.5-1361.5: 29.62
